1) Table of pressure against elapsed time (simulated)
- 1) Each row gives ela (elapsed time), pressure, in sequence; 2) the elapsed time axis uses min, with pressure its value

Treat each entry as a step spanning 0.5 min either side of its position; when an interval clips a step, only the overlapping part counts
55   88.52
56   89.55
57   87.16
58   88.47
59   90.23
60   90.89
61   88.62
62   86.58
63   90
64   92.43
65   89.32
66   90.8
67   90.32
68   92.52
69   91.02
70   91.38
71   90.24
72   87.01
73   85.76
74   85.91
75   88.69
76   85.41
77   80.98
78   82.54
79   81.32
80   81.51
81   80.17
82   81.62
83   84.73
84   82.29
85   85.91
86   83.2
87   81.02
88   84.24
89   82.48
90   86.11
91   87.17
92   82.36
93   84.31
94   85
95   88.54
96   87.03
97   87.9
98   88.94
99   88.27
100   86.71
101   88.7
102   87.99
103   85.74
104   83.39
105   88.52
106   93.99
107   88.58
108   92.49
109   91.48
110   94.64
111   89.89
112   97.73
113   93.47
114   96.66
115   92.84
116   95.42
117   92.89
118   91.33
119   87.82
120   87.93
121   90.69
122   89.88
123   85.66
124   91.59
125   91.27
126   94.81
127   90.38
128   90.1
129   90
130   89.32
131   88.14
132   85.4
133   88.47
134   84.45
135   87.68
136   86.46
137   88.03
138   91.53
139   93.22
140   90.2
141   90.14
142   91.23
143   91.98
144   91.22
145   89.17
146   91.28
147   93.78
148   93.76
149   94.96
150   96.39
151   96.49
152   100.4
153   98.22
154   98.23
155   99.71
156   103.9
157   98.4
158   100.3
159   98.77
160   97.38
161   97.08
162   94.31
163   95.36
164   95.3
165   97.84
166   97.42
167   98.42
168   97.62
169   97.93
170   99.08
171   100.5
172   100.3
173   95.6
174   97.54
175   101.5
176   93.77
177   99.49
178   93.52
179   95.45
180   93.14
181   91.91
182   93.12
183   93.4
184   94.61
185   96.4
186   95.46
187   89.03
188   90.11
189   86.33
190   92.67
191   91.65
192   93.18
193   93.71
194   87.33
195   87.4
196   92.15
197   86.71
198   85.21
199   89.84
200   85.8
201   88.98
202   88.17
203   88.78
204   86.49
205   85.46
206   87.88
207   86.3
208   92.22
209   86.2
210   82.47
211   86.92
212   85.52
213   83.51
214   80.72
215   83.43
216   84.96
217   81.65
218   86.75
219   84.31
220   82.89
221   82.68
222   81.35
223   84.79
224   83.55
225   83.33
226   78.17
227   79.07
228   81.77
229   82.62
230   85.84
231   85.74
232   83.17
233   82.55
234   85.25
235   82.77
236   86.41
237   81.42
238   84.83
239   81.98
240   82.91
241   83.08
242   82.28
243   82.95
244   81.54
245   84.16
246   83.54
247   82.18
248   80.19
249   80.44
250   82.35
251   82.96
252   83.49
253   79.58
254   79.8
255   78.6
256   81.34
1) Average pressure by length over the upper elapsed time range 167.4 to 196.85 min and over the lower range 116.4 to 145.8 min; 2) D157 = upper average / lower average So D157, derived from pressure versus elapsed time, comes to 1.0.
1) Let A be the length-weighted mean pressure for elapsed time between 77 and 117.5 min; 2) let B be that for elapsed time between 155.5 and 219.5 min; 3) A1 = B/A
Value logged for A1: 1.1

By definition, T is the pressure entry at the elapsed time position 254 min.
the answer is 79.8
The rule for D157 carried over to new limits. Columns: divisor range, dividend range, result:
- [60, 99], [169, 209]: 1.07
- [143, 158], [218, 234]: 0.86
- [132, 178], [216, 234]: 0.87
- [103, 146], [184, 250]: 0.95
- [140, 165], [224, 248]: 0.87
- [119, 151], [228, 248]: 0.92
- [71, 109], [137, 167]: 1.11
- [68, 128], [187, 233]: 0.98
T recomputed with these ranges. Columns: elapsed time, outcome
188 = 90.11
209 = 86.2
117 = 92.89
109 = 91.48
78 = 82.54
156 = 103.9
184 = 94.61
